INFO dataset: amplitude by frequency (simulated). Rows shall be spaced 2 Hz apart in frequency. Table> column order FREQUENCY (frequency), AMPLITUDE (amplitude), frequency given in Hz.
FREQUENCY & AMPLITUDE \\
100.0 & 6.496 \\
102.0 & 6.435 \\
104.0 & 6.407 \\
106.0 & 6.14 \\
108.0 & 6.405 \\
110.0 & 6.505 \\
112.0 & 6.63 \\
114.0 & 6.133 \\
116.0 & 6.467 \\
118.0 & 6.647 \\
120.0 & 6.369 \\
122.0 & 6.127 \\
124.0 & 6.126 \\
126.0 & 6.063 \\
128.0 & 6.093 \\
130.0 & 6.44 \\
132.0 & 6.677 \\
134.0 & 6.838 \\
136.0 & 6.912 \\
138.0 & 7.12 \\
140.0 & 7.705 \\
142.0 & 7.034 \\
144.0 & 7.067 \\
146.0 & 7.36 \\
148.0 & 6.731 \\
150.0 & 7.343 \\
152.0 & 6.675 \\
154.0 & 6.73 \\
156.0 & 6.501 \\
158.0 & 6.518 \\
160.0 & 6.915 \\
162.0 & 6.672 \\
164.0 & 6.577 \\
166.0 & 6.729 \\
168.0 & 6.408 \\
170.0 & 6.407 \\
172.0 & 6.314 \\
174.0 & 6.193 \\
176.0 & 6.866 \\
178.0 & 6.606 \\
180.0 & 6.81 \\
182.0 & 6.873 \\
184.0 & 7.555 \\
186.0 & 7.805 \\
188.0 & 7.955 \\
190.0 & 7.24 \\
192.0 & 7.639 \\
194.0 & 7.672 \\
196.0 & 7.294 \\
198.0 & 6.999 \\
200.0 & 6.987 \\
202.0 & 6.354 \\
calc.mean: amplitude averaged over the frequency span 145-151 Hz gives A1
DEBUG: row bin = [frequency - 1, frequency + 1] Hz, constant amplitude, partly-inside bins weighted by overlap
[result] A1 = 7.14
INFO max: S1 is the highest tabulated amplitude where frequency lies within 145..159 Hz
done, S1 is 7.36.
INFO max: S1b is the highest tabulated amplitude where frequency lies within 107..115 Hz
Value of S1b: 6.63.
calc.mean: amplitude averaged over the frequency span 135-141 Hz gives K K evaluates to 7.25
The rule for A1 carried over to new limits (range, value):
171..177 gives 6.46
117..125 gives 6.32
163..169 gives 6.57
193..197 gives 7.48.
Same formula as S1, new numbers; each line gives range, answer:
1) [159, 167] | 6.915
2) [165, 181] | 6.866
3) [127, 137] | 6.912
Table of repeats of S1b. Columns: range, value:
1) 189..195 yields 7.672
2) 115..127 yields 6.647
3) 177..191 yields 7.955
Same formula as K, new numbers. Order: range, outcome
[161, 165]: 6.62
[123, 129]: 6.09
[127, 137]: 6.59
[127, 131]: 6.27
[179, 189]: 7.4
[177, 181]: 6.71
